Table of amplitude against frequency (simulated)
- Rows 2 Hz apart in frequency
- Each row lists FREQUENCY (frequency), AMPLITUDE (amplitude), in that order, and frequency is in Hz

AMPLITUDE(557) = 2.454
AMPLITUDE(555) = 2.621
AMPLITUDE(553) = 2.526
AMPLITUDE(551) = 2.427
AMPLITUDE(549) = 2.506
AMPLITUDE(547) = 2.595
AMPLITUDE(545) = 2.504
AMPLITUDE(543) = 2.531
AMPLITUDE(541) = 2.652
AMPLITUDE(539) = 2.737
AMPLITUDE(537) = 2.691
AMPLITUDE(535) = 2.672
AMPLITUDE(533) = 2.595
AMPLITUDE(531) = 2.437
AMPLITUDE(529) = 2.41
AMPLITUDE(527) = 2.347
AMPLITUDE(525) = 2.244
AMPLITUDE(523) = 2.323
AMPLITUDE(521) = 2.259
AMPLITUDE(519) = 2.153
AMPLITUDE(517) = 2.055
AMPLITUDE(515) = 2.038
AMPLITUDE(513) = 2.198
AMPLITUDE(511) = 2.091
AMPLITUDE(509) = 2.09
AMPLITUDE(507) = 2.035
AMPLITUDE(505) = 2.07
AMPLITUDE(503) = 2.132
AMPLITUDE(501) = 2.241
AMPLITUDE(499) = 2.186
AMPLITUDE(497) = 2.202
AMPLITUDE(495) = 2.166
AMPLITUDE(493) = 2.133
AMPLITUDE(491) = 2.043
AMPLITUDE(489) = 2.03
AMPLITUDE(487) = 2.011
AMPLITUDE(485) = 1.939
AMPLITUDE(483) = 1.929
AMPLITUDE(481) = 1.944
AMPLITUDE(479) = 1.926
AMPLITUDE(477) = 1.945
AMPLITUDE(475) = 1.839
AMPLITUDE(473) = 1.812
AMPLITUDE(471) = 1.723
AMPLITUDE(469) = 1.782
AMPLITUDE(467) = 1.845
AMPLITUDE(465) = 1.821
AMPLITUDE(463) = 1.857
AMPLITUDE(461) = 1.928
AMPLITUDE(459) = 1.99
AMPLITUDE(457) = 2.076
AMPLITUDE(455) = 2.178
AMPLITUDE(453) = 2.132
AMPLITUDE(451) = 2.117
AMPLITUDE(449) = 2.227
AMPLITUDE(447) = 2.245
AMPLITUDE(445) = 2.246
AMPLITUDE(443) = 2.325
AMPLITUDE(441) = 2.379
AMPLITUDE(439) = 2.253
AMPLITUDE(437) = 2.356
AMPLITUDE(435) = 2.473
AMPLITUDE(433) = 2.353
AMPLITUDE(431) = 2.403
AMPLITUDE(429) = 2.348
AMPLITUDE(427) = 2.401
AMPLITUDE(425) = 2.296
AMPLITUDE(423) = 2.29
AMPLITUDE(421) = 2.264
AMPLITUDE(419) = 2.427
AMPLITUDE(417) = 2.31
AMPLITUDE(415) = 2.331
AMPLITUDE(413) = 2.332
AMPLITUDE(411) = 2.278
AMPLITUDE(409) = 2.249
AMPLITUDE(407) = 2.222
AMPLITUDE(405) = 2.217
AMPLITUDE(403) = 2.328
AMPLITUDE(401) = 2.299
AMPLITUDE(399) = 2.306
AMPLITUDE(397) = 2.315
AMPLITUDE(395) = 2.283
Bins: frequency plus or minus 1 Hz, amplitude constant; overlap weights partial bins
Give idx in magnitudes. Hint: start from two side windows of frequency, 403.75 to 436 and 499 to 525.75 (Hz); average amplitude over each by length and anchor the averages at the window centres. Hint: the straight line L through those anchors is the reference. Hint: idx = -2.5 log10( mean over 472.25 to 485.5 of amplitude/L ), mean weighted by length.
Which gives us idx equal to 0.16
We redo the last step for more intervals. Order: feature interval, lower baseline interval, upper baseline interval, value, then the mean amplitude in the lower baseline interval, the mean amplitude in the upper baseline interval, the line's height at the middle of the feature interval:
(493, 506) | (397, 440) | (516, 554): 0.119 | 2.32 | 2.46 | 2.41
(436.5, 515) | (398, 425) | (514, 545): 0.147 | 2.3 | 2.41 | 2.36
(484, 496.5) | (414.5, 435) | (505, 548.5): 0.146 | 2.35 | 2.36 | 2.36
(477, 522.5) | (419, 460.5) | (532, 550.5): 0.183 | 2.27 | 2.6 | 2.47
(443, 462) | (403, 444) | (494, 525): 0.064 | 2.33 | 2.15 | 2.27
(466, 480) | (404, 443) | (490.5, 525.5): 0.205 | 2.33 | 2.15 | 2.22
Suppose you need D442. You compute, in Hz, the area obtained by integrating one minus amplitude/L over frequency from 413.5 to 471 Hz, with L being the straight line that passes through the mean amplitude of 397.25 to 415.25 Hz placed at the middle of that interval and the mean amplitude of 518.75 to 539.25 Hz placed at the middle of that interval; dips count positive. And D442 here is 3.3 Hz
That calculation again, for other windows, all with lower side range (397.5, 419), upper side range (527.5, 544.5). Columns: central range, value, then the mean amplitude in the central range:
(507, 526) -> 2.9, 2.15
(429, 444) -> 0.0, 2.36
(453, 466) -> 2.3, 1.99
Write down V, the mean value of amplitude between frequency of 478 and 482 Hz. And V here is 1.94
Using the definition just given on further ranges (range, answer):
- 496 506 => 2.17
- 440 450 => 2.28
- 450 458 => 2.13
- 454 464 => 2.01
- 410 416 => 2.31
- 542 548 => 2.54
